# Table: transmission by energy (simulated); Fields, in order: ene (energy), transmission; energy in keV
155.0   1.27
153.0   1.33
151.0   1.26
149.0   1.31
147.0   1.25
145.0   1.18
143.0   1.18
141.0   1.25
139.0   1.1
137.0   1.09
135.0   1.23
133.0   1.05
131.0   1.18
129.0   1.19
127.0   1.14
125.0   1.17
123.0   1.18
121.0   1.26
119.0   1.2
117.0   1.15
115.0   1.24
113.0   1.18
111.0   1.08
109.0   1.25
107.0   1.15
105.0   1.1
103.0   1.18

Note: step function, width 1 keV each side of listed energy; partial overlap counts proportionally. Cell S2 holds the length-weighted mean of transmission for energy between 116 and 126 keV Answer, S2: 1.19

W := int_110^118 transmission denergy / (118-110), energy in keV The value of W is 1.16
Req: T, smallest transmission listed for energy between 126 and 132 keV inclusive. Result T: 1.14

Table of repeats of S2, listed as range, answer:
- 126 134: 1.14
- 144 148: 1.21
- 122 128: 1.16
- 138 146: 1.18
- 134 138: 1.16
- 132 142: 1.14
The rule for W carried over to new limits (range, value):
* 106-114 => 1.17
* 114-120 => 1.2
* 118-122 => 1.23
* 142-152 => 1.24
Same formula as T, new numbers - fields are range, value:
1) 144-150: 1.18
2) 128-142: 1.05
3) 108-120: 1.08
